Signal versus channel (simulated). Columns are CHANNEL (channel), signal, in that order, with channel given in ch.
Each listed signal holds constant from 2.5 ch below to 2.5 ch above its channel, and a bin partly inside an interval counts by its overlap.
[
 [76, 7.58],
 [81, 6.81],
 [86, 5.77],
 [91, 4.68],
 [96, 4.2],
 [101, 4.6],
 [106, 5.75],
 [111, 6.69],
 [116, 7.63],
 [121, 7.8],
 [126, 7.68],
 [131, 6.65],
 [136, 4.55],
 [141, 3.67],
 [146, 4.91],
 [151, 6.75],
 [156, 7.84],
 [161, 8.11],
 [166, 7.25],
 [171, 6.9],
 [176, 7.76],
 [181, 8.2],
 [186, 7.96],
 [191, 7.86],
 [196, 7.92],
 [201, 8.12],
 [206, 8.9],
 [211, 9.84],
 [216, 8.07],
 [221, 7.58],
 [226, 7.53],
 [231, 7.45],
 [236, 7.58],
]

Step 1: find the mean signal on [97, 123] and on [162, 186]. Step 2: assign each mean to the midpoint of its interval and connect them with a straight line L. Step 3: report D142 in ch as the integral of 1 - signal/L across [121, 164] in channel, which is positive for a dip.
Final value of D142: 3.8 ch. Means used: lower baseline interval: 6.34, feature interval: 6.37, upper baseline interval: 7.61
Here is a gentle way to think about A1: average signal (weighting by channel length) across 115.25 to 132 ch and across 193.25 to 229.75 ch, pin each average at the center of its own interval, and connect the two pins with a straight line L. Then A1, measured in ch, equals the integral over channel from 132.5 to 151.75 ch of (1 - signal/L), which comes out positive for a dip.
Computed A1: 6.94 ch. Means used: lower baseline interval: 7.49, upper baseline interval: 8.25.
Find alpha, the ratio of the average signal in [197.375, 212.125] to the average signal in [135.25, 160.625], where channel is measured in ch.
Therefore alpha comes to 1.51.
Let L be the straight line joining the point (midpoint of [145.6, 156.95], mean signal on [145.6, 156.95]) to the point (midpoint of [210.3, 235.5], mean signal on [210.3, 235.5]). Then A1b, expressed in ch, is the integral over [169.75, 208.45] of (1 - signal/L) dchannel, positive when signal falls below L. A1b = -3.6 ch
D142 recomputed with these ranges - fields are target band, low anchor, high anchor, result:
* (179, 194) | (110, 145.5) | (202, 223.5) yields -0.3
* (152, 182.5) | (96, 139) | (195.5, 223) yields -0.7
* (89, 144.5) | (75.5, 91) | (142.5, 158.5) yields 4.4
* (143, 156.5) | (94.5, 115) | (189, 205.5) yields 1.2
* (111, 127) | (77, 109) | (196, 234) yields -4.1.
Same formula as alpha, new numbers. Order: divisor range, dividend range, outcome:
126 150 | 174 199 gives 1.49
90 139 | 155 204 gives 1.29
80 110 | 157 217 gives 1.52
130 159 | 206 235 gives 1.42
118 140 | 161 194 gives 1.19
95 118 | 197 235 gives 1.40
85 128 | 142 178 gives 1.14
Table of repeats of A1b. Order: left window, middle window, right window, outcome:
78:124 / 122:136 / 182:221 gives -0.2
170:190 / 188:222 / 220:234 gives -3.2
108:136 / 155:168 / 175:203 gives -0.3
